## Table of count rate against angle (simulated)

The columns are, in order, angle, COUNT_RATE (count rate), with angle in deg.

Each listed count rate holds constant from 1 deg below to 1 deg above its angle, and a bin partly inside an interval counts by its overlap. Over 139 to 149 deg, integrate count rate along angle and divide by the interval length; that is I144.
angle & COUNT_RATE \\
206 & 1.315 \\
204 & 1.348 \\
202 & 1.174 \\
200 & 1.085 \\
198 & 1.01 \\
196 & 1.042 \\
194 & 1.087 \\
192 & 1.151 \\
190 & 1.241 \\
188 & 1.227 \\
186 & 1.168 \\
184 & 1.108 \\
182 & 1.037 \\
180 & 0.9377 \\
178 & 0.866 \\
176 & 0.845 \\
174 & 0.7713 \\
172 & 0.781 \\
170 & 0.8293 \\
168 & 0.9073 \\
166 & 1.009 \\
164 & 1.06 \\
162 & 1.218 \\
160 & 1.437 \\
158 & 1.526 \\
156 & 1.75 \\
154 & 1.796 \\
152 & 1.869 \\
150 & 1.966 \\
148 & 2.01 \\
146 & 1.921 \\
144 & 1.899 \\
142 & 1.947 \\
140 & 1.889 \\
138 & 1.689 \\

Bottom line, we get 1.93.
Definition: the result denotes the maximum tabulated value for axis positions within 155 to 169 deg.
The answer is 1.75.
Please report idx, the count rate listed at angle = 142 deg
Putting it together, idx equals 1.947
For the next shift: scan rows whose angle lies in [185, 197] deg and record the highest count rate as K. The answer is 1.241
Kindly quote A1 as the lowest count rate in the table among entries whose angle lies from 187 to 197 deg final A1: 1.042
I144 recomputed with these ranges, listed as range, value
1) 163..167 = 1.03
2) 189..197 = 1.13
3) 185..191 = 1.21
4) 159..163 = 1.33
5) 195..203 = 1.08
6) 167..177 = 0.827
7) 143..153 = 1.93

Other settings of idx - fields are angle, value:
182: 1.037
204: 1.348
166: 1.009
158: 1.526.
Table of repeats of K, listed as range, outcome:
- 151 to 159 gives 1.869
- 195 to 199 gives 1.042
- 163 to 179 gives 1.06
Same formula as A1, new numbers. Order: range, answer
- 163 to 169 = 0.9073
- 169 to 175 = 0.7713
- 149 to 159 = 1.526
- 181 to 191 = 1.037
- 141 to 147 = 1.899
